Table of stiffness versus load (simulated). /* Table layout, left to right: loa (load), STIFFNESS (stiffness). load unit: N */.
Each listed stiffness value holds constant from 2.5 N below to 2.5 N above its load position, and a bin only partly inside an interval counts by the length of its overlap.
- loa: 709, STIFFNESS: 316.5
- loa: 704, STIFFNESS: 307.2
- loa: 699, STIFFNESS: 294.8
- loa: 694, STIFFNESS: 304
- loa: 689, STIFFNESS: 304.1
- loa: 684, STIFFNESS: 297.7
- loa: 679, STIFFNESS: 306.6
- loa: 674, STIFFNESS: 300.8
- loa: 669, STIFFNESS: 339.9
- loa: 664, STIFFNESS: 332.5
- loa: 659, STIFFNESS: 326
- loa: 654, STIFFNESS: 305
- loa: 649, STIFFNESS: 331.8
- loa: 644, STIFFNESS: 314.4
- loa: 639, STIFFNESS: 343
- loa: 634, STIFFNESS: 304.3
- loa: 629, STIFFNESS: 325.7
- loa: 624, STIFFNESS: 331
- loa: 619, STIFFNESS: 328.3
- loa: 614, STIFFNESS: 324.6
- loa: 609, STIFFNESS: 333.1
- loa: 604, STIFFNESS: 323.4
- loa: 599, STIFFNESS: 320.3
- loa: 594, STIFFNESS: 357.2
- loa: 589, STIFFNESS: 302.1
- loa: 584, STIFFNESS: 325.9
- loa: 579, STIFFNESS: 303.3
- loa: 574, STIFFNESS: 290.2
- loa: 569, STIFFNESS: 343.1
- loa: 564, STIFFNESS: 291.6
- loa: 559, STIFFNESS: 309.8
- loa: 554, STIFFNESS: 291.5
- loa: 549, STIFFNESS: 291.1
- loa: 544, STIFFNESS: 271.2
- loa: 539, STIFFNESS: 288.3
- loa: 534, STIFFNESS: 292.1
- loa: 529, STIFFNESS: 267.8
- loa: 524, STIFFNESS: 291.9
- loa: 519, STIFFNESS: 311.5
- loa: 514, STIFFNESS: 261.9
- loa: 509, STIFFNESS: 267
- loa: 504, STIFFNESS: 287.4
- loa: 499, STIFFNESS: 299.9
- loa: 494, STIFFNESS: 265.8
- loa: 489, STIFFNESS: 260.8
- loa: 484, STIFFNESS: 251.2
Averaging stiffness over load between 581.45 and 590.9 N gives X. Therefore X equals 315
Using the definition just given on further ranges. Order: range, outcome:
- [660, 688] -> 315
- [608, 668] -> 325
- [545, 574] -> 302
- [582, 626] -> 327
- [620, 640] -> 325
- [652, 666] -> 321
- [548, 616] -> 315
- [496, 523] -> 286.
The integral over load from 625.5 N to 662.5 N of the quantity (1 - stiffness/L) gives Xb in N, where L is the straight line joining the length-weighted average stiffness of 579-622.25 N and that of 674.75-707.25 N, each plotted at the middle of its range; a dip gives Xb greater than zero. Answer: -0.88 N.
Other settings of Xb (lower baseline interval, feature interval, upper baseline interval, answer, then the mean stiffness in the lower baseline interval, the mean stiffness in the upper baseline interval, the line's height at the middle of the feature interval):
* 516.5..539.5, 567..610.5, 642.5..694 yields -2.9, 290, 315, 301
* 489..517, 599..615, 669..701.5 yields -1.9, 276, 304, 292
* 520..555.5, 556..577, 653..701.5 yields -1.2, 286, 311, 291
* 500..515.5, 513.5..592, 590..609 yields 1.4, 275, 331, 303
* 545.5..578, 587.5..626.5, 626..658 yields -1.9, 302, 321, 313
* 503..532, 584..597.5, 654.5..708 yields -1.5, 281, 311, 295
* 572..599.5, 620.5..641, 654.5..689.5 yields -0.6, 317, 315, 316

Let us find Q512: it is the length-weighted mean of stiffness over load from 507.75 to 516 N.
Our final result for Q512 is 264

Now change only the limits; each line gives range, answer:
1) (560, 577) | 308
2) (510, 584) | 294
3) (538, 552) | 283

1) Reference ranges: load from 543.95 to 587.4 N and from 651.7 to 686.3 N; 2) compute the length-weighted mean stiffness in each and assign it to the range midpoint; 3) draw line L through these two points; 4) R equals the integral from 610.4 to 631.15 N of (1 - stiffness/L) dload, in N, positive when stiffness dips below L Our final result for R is -1.2 N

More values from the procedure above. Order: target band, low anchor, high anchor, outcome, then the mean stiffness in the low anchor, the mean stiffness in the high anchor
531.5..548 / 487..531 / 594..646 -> 0.5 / 280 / 326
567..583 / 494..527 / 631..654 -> -0.5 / 285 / 321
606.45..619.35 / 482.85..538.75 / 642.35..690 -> -1.1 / 279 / 316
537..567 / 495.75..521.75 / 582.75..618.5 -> 1.3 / 285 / 327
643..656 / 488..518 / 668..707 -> -0.8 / 276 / 306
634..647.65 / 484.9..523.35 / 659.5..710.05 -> -1.0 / 279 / 311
